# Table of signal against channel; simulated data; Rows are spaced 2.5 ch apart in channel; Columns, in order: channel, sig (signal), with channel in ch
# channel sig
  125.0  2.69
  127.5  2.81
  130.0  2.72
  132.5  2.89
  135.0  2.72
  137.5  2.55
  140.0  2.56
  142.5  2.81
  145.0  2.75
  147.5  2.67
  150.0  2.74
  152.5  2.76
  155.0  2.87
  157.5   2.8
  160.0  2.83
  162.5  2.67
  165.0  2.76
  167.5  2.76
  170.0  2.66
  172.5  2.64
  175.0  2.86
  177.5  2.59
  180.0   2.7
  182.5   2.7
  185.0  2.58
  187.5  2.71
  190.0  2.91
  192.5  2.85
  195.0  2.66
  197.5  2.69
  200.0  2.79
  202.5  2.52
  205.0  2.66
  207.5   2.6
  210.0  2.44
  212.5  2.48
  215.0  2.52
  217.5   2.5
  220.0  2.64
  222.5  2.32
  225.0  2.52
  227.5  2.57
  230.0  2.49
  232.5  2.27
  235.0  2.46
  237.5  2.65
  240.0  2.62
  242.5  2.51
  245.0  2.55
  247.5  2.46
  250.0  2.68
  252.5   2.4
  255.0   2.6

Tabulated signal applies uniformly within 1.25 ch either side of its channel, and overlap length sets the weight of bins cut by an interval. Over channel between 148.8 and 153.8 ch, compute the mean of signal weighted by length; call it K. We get 2.75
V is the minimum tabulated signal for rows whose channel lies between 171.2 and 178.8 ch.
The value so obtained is 2.59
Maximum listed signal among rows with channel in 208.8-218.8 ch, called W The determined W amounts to 2.52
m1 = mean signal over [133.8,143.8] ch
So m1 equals 2.66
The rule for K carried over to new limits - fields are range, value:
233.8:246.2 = 2.56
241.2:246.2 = 2.53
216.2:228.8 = 2.51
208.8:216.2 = 2.48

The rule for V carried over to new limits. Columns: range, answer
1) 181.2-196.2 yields 2.58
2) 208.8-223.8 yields 2.32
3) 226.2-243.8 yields 2.27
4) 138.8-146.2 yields 2.56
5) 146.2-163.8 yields 2.67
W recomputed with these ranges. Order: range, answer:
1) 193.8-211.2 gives 2.79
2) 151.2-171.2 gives 2.87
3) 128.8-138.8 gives 2.89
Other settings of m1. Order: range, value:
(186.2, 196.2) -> 2.78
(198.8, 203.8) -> 2.65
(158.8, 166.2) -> 2.75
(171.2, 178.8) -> 2.7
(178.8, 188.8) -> 2.67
